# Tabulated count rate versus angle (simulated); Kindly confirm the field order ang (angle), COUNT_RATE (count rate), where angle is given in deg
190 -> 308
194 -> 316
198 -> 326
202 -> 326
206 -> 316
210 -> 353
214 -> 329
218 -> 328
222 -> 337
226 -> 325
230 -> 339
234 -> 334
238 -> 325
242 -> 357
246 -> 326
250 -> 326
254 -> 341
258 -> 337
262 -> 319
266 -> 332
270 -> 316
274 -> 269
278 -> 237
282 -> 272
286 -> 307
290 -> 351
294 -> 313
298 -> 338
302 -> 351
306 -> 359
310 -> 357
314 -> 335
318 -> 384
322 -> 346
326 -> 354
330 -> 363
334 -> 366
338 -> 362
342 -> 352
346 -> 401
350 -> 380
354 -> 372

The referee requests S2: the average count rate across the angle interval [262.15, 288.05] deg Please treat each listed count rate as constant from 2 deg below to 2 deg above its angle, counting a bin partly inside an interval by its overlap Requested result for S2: 291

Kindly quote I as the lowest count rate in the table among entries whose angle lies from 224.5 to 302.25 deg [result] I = 237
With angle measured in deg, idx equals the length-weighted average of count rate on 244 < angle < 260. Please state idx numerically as 332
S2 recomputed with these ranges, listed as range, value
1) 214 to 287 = 319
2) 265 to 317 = 319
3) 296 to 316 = 348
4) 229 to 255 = 335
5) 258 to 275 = 315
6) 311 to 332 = 356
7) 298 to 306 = 350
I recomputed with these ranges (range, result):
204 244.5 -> 316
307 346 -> 335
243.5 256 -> 326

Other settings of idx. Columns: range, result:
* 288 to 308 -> 342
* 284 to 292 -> 329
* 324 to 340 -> 361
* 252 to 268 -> 332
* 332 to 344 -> 360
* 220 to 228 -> 331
